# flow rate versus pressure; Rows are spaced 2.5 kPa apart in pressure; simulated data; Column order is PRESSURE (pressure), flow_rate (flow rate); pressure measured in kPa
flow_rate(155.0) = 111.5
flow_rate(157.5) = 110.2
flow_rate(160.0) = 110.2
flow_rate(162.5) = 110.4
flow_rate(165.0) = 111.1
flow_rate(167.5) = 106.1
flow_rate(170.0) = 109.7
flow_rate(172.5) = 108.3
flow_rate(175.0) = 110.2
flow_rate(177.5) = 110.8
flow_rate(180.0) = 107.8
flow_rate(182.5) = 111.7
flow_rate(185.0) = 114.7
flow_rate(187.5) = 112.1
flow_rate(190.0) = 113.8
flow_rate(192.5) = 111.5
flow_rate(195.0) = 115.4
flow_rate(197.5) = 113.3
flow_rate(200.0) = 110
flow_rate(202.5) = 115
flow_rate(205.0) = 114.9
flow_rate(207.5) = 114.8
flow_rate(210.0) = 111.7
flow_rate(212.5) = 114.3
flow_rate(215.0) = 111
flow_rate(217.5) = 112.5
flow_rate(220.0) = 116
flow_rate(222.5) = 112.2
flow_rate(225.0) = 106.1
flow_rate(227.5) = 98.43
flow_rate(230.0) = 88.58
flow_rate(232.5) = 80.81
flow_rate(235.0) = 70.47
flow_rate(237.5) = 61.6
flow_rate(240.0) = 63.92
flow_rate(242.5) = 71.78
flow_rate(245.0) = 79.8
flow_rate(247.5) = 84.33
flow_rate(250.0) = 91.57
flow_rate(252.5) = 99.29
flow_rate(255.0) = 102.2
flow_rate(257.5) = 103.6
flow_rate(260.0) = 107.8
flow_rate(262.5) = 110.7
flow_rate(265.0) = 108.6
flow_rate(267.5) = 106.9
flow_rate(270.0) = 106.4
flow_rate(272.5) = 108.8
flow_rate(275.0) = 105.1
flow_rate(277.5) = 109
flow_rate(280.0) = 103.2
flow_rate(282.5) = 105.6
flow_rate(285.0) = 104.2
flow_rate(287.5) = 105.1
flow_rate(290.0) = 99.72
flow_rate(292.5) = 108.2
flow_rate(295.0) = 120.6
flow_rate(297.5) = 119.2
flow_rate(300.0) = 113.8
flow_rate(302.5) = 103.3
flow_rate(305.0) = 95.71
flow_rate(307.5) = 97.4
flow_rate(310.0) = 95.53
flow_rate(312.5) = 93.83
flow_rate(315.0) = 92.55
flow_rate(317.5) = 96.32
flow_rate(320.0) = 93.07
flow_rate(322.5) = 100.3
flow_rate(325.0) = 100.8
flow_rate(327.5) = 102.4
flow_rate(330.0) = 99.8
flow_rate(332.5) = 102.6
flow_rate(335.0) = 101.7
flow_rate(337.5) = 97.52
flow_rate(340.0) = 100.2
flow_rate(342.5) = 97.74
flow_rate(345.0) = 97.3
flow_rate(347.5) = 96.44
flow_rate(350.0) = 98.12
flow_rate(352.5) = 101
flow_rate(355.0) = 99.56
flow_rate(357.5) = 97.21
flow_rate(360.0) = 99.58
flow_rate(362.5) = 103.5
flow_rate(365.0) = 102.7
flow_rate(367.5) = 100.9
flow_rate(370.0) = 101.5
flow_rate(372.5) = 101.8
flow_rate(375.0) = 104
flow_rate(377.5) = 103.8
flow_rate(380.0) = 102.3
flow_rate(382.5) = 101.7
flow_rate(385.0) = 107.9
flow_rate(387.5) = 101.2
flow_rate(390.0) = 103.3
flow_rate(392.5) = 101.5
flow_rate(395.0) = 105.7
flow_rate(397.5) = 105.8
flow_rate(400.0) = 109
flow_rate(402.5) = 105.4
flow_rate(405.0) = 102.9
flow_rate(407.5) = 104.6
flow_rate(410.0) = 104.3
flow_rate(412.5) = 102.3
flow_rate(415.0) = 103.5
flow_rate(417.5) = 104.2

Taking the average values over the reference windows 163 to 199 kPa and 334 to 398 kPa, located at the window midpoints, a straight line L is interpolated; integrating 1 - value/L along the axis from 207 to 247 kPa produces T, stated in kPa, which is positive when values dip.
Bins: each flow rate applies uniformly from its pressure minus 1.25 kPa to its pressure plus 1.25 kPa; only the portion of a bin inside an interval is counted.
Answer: 5.42 kPa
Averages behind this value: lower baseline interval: 111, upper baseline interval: 101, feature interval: 94.1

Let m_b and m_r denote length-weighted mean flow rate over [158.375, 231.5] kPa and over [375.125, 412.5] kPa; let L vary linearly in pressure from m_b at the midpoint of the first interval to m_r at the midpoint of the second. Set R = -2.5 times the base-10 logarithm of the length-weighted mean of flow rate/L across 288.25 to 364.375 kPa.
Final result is 0.06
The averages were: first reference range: 110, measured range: 101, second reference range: 104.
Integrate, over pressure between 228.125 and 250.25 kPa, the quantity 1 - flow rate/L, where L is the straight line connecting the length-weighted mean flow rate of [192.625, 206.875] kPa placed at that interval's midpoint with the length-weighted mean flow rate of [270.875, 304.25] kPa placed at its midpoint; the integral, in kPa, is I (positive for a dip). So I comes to 6.8 kPa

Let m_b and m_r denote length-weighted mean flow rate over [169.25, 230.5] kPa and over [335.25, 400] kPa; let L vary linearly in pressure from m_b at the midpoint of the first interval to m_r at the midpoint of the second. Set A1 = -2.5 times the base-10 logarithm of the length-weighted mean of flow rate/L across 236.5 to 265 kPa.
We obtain 0.199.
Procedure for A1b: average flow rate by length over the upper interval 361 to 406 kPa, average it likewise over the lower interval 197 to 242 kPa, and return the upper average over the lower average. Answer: 1.03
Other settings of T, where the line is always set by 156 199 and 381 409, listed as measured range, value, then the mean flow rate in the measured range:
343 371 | 1.55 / 99.7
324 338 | 0.71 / 101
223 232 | 0.99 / 97.5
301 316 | 1.45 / 96.7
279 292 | 0.47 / 104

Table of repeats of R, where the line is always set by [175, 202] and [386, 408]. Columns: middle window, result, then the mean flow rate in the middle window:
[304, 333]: 0.105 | 97.4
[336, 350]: 0.090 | 97.9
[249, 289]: 0.043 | 105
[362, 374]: 0.036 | 102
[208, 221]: -0.019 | 113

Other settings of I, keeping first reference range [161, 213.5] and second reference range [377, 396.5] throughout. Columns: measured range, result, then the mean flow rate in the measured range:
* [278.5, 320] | 1.5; 103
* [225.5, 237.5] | 2.9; 83.5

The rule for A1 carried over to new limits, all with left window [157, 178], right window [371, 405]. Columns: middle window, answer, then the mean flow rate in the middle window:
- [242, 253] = 0.25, 85.3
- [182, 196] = -0.04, 113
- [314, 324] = 0.11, 95.8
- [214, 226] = -0.03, 112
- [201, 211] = -0.05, 114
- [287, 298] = -0.04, 110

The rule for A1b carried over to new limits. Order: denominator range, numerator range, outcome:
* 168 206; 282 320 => 0.92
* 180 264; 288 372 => 0.99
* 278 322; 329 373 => 0.97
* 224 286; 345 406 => 1.08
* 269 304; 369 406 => 0.96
